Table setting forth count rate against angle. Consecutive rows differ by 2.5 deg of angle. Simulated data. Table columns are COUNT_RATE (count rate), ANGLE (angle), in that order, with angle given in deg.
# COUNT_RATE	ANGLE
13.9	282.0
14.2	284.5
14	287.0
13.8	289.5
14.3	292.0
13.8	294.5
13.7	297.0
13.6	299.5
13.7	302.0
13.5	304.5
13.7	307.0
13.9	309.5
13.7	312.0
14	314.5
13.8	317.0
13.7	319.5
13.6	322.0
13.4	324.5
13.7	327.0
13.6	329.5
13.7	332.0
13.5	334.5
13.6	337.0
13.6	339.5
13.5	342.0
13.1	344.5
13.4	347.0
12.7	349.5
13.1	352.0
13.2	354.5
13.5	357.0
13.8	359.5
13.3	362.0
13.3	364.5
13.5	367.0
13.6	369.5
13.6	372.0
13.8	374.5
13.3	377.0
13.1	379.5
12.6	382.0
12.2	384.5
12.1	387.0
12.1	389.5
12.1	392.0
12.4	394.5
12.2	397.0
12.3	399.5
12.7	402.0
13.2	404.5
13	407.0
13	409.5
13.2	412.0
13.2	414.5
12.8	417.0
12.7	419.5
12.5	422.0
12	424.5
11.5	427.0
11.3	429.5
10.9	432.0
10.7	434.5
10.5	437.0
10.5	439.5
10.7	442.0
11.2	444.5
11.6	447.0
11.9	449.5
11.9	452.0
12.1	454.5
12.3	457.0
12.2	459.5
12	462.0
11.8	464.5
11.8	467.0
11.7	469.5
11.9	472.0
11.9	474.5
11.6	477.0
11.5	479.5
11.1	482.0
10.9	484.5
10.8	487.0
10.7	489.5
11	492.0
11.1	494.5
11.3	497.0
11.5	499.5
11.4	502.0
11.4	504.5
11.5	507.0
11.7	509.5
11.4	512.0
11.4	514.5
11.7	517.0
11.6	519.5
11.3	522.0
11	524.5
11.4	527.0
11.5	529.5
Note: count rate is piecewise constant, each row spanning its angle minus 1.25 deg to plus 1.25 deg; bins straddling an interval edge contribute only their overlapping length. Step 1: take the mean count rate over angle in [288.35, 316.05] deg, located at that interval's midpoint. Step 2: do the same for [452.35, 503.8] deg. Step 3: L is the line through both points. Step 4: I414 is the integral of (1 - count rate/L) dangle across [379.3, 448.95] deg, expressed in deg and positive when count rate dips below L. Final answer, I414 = 1.7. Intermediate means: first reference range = 13.8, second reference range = 11.5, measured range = 12.1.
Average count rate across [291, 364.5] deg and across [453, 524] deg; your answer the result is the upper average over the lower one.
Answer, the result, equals 0.85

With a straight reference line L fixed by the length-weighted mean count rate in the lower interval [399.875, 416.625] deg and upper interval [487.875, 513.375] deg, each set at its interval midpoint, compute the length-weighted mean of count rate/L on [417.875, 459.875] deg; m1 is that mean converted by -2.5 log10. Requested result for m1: 0.079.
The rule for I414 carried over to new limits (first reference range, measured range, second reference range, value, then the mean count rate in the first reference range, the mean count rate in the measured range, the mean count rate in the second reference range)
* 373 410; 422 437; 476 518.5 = 1.06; 12.7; 11.3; 11.3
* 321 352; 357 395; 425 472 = -0.77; 13.4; 13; 11.5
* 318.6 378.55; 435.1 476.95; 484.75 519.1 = 1.14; 13.5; 11.6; 11.3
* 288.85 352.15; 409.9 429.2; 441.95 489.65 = -0.40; 13.6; 12.5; 11.6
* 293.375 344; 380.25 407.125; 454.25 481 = 0.68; 13.7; 12.4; 11.9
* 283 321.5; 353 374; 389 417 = -0.55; 13.8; 13.5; 12.7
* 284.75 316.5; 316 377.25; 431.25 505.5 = -1.51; 13.8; 13.5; 11.4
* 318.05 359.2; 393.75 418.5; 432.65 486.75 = -0.91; 13.4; 12.8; 11.5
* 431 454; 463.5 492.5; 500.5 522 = -0.20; 11.1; 11.4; 11.5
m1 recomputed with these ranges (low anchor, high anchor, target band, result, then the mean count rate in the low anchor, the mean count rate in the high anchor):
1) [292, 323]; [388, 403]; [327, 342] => -0.024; 13.7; 12.3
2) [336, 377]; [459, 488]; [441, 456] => 0.035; 13.4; 11.6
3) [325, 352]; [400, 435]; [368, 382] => -0.038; 13.4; 12.4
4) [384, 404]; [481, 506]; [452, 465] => -0.050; 12.3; 11.1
